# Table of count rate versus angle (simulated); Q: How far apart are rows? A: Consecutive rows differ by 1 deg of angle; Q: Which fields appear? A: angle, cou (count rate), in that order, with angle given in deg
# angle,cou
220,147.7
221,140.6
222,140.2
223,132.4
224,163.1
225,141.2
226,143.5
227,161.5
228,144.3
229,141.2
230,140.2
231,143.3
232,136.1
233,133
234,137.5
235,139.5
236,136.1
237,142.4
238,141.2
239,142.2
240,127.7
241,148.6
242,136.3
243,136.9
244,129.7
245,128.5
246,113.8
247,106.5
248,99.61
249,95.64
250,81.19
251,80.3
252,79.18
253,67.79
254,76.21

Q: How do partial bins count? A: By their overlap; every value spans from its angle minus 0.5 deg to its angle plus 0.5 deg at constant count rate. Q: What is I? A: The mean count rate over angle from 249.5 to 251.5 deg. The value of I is 80.7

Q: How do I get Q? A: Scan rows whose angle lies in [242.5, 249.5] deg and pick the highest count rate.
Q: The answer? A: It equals 136.9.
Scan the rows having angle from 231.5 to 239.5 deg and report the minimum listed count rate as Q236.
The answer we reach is 133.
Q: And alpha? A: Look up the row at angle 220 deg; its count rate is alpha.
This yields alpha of 147.7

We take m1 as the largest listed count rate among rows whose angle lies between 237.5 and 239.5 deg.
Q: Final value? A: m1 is 142.2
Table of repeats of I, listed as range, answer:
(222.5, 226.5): 145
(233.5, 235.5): 138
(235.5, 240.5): 138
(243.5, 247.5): 120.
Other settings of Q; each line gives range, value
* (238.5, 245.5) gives 148.6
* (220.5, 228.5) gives 163.1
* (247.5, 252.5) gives 99.61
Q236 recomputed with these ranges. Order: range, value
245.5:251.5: 80.3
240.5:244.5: 129.7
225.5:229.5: 141.2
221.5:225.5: 132.4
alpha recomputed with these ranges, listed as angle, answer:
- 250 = 81.19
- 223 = 132.4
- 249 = 95.64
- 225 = 141.2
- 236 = 136.1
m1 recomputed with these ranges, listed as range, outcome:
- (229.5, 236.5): 143.3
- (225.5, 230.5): 161.5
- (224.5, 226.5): 143.5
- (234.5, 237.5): 142.4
